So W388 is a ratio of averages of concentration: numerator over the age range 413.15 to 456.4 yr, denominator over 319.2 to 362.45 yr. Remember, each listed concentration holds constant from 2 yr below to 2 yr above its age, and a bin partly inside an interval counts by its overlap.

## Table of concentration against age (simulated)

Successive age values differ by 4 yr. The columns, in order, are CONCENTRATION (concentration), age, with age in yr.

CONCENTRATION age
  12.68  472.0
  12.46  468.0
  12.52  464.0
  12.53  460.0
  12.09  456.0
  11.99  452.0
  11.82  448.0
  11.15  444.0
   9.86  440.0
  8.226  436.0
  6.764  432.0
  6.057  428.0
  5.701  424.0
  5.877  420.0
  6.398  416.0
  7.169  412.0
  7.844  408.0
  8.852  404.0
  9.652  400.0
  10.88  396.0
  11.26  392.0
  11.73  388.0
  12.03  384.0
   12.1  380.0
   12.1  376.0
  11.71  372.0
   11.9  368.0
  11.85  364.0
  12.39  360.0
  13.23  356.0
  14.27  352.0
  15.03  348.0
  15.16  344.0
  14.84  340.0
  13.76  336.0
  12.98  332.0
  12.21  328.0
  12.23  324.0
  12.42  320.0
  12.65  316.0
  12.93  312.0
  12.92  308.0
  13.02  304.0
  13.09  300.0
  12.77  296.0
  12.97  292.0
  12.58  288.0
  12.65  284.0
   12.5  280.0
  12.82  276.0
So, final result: 0.6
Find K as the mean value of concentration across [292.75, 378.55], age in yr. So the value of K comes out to 13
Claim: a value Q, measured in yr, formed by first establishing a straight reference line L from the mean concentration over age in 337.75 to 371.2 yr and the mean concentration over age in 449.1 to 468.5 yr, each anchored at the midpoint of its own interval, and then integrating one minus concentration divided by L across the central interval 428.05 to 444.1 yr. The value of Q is 5.3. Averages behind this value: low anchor 13.5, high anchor 12.3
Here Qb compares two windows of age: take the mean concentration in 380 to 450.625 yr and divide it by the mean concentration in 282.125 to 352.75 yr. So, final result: 0.68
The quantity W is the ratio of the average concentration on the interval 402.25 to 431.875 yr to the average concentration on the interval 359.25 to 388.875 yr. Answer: 0.57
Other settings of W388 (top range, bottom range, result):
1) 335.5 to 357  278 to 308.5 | 1.13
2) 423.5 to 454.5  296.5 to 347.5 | 0.69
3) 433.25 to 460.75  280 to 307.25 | 0.85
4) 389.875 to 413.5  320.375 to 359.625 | 0.68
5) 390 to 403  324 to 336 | 0.82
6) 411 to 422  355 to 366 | 0.52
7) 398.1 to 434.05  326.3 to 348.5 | 0.51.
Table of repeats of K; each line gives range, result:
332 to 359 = 14.2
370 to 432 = 9.21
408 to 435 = 6.51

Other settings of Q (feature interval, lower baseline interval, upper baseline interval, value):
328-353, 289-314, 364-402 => -3.9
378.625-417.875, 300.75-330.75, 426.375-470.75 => 5.6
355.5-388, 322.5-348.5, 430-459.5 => 1.3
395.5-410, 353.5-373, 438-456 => 3.3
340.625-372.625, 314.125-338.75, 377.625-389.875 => -2.5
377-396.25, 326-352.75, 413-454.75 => -0.8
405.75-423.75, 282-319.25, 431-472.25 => 7.5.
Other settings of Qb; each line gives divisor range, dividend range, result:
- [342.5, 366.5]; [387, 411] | 0.72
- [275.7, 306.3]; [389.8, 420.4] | 0.68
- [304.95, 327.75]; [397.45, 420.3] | 0.62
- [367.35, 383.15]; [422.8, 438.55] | 0.57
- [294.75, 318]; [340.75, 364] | 1.08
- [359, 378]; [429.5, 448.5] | 0.78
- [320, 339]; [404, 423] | 0.54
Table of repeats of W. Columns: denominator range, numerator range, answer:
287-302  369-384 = 0.93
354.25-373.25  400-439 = 0.59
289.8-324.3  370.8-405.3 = 0.87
